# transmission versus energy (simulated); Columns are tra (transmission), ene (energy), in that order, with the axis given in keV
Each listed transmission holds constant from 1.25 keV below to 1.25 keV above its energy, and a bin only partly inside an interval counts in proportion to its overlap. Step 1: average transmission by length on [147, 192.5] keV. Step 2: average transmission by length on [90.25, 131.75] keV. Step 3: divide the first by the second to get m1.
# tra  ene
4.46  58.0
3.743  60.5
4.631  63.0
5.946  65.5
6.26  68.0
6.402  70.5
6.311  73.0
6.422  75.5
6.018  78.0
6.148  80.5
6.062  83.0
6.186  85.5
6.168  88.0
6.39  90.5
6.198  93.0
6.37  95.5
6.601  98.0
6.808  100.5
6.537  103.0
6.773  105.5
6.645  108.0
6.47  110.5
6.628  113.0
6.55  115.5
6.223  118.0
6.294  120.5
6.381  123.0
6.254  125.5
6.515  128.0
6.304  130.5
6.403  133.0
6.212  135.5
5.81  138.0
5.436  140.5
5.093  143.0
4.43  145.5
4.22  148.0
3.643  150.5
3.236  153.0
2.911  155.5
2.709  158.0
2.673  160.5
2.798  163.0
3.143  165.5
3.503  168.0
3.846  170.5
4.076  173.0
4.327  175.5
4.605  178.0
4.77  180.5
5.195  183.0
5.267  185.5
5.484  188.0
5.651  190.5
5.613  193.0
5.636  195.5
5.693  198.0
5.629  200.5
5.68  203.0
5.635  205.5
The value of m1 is 0.6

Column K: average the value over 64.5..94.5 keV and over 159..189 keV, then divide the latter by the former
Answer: 0.66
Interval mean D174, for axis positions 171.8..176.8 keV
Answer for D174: 4.21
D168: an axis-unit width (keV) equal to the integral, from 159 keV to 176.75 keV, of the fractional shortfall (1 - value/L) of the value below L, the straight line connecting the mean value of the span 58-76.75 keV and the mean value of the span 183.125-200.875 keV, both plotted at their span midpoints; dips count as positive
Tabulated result 6.65 keV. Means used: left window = 5.59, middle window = 3.47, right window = 5.54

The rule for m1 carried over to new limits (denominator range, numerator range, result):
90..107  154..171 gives 0.47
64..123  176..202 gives 0.84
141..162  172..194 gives 1.36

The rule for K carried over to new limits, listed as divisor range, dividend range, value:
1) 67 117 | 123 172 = 0.71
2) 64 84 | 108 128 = 1.04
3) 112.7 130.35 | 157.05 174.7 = 0.51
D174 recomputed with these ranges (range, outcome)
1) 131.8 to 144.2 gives 5.79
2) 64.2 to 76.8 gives 6.26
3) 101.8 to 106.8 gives 6.66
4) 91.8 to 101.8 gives 6.5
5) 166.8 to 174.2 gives 3.81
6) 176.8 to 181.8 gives 4.69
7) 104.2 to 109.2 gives 6.71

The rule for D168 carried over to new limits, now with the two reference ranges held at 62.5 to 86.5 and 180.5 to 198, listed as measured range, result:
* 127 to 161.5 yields 6.17 keV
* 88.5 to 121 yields -3.21 keV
